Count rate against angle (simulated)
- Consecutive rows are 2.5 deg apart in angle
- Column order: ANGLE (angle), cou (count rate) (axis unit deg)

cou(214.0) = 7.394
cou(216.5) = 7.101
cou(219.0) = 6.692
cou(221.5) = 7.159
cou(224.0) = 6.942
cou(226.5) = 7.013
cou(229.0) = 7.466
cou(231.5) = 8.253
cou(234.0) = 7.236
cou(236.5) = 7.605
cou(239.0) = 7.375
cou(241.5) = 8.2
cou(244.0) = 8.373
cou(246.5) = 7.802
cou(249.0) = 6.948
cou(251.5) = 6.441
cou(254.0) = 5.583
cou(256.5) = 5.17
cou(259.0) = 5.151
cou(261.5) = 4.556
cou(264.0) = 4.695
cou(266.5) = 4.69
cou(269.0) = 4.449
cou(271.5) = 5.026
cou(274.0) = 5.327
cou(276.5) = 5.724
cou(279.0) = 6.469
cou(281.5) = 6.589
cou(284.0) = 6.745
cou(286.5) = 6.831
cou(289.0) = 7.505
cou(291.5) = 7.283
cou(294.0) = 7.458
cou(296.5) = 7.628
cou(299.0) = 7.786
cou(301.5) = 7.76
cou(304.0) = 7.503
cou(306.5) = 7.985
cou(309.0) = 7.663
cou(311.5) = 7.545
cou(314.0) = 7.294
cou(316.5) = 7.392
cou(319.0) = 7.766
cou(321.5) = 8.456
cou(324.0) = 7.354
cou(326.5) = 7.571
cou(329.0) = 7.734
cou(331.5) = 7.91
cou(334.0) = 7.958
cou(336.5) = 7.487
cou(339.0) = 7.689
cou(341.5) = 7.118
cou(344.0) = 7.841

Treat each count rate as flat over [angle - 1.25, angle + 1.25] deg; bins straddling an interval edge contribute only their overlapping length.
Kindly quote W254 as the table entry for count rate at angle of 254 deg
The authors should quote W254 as 5.583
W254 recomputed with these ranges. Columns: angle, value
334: 7.958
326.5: 7.571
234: 7.236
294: 7.458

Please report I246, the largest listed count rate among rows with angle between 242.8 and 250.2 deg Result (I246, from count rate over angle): 8.373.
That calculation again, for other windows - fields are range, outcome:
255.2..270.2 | 5.17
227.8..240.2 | 8.253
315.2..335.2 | 8.456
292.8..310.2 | 7.985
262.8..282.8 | 6.589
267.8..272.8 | 5.026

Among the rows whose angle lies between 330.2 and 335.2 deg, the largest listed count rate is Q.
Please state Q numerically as 7.958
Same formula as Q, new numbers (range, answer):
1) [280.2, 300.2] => 7.786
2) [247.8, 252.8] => 6.948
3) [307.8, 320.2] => 7.766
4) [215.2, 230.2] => 7.466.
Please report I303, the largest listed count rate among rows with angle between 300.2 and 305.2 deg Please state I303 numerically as 7.76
